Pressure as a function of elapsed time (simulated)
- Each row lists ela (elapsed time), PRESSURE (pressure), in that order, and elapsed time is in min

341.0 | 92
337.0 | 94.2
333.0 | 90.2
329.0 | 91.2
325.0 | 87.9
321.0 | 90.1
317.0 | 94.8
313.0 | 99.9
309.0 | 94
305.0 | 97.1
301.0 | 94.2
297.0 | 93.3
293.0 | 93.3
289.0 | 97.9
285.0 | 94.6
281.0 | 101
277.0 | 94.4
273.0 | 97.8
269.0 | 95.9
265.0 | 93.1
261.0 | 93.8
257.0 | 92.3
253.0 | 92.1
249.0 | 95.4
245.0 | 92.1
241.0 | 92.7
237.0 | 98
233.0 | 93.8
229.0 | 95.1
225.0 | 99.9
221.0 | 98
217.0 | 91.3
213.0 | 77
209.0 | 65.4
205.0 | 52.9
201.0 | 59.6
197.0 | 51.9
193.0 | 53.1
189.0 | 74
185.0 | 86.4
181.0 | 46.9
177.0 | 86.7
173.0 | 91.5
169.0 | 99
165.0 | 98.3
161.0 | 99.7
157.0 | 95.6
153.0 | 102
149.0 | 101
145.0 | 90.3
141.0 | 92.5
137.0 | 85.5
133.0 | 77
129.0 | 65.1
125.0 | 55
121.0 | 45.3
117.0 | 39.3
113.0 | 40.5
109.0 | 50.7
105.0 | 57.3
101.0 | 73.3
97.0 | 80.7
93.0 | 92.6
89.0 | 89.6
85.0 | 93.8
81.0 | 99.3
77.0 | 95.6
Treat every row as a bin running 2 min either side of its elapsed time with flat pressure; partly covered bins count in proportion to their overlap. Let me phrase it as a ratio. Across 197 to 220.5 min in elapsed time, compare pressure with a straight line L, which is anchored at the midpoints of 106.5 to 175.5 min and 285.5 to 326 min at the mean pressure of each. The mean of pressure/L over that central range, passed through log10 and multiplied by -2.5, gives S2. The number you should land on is 0.22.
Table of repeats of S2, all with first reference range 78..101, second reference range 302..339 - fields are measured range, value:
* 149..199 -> 0.10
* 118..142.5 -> 0.30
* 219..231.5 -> -0.06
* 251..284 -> -0.03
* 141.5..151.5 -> -0.06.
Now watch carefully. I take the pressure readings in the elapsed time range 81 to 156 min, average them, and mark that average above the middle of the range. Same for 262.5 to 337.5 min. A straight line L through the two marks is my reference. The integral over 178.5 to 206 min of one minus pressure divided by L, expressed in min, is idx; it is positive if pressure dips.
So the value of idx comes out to 7.1 min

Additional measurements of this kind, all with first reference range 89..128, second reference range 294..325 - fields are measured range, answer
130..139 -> -1.9 min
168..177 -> -2.7 min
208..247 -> -4.9 min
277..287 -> -0.8 min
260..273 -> -1.1 min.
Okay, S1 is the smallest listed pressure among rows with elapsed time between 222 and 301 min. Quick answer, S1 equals 92.1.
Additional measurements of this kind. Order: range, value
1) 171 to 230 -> 46.9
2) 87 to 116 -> 40.5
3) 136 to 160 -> 85.5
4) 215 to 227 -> 91.3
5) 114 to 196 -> 39.3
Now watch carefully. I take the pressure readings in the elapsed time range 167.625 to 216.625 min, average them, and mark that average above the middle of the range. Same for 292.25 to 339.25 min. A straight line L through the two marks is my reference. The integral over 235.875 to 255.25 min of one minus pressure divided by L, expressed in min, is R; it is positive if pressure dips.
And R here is -3.2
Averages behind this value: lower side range 70.7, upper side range 93.3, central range 93.9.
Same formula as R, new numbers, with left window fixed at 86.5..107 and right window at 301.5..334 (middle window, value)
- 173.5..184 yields 1.51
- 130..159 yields -3.13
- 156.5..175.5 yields -2.99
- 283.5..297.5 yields -0.52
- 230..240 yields -0.86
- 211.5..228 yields -0.99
